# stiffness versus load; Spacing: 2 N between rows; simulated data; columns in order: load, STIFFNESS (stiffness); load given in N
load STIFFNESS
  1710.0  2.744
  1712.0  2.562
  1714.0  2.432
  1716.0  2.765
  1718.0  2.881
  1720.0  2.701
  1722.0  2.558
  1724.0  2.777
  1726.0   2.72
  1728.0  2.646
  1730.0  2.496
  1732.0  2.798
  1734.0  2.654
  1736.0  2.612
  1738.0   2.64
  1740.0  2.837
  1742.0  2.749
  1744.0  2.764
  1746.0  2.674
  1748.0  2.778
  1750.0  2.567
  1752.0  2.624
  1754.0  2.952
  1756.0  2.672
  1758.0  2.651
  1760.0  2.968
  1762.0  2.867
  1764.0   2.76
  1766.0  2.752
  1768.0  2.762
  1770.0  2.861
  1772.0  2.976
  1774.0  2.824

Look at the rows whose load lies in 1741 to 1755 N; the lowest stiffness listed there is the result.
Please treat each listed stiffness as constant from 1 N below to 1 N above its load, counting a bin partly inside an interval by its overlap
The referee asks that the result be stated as 2.567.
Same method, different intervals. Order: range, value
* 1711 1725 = 2.432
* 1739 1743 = 2.749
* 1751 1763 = 2.624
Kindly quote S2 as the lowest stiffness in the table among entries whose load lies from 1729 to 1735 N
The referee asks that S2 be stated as 2.496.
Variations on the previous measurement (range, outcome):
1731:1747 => 2.612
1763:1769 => 2.752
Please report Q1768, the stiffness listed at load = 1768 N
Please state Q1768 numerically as 2.762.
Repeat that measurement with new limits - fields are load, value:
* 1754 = 2.952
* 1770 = 2.861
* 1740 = 2.837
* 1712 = 2.562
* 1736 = 2.612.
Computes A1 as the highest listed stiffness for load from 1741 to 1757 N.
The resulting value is 2.952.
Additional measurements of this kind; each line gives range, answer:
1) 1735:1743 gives 2.837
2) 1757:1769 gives 2.968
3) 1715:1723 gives 2.881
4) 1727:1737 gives 2.798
